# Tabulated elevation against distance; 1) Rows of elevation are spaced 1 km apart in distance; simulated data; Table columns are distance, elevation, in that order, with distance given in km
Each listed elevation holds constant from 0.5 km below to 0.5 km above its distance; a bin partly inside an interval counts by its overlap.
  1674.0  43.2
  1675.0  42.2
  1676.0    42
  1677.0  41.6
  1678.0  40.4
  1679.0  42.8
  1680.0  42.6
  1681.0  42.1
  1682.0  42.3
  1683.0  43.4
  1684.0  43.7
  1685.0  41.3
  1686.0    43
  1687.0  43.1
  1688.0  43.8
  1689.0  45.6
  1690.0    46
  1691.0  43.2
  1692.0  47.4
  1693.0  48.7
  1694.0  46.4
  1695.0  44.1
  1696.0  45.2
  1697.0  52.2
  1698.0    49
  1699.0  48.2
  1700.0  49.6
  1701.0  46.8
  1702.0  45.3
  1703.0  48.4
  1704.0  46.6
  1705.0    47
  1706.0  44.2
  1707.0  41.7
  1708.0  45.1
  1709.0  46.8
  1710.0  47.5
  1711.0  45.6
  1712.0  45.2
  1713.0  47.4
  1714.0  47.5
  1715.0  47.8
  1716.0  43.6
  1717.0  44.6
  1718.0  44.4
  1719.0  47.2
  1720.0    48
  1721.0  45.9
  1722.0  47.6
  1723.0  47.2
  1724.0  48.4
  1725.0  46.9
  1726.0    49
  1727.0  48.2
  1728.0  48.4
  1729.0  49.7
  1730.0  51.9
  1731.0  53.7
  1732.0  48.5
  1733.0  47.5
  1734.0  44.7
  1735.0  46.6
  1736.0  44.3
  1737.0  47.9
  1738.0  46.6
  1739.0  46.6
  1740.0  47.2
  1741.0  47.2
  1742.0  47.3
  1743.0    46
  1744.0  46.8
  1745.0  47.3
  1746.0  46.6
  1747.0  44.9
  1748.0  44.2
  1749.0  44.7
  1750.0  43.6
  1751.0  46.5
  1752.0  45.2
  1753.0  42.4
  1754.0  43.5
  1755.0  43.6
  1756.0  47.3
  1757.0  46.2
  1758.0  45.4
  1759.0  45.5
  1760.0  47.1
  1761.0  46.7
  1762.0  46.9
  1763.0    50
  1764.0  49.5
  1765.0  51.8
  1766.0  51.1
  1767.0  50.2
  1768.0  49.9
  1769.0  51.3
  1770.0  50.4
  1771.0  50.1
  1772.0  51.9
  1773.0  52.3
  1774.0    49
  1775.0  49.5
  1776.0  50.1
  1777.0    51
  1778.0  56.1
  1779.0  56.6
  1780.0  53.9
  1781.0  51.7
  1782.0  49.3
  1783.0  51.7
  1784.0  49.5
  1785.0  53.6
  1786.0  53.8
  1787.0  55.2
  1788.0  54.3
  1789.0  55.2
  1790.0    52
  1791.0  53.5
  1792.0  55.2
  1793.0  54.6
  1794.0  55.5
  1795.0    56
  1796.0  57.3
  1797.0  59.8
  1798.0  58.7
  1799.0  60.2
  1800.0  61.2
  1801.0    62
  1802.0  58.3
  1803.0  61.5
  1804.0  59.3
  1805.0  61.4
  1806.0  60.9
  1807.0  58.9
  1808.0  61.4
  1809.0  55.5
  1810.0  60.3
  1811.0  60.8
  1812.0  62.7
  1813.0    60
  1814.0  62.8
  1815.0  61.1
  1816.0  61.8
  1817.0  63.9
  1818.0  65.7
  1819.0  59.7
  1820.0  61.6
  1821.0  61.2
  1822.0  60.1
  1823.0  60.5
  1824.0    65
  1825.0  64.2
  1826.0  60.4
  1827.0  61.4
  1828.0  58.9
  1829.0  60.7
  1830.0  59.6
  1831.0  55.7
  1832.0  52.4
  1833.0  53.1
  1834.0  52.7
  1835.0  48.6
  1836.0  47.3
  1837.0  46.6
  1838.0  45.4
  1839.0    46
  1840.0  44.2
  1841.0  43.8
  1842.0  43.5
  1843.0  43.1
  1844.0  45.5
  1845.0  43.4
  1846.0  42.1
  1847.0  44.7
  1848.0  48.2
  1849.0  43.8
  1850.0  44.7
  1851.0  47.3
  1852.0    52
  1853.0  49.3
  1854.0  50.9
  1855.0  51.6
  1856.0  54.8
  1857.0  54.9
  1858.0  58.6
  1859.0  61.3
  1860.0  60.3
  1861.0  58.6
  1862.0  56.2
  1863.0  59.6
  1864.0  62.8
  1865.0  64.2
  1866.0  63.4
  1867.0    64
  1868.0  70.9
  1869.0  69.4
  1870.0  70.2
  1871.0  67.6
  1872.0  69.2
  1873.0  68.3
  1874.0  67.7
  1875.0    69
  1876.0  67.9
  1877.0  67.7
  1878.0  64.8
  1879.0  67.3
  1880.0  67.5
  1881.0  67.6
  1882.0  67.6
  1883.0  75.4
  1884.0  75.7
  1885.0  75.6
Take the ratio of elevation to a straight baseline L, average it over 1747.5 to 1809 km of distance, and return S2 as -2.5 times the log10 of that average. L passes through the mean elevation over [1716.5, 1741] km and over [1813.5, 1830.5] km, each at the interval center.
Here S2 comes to 0.06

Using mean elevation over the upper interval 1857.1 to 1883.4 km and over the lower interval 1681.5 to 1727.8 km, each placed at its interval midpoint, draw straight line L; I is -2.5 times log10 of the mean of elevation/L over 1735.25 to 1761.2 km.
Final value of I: 0.12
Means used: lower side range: 46.1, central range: 45.8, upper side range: 65.5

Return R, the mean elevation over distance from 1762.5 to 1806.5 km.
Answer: 54.2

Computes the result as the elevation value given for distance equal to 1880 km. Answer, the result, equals 67.5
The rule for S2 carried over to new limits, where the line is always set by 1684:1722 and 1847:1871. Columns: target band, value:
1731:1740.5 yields 0.031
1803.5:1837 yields -0.092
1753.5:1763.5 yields 0.086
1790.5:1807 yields -0.109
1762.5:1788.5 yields -0.010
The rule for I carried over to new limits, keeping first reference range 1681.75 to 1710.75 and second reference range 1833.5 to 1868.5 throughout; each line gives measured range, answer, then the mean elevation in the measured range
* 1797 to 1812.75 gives -0.20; 60.2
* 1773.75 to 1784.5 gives -0.06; 51.7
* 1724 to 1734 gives -0.05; 49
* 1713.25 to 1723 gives 0.01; 46.4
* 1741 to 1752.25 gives 0.04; 45.8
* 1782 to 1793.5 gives -0.08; 53.3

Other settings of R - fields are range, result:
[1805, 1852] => 54.6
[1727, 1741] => 47.9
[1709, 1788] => 48.2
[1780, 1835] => 58.1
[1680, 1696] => 44.2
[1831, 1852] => 46.7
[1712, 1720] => 46.1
